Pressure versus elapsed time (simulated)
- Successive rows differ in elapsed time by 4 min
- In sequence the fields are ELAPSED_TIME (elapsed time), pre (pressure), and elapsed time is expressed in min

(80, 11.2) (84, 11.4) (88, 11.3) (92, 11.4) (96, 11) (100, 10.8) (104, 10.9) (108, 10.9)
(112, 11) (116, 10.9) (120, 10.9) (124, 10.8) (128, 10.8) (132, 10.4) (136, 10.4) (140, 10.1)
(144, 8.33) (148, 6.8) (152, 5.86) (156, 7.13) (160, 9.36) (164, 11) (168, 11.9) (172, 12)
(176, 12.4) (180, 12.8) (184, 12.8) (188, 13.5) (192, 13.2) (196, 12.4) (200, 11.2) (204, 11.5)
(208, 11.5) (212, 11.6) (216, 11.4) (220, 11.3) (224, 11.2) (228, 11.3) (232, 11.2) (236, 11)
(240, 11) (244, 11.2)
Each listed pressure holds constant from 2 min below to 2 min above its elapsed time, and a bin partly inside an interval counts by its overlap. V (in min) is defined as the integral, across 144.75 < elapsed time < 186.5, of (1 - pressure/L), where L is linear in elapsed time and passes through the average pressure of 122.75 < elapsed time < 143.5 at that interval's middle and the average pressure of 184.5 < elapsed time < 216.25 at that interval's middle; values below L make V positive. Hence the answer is 4.0 min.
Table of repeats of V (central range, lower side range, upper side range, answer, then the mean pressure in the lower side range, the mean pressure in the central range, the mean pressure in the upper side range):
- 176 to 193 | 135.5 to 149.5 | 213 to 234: -4.85 min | 8.82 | 13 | 11.3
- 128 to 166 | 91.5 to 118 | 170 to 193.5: 9.58 min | 11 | 8.92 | 12.8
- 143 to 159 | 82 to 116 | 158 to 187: 6.21 min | 11.1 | 7.09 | 11.8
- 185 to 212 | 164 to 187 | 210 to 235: -0.82 min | 12.3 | 12.2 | 11.3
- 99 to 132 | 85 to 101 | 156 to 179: 0.81 min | 11.2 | 10.8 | 11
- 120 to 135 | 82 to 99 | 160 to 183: 1.08 min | 11.2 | 10.7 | 11.8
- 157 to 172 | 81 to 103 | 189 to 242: 0.95 min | 11.2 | 10.7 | 11.6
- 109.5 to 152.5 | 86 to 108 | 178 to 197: 7.07 min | 11.1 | 9.81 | 13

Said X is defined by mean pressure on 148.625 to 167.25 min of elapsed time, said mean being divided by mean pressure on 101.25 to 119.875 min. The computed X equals 0.8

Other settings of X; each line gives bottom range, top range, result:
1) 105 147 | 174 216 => 1.18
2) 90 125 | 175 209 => 1.13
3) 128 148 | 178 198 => 1.35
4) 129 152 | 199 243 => 1.26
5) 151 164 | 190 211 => 1.47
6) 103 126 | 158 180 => 1.05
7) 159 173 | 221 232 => 1.01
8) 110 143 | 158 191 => 1.13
